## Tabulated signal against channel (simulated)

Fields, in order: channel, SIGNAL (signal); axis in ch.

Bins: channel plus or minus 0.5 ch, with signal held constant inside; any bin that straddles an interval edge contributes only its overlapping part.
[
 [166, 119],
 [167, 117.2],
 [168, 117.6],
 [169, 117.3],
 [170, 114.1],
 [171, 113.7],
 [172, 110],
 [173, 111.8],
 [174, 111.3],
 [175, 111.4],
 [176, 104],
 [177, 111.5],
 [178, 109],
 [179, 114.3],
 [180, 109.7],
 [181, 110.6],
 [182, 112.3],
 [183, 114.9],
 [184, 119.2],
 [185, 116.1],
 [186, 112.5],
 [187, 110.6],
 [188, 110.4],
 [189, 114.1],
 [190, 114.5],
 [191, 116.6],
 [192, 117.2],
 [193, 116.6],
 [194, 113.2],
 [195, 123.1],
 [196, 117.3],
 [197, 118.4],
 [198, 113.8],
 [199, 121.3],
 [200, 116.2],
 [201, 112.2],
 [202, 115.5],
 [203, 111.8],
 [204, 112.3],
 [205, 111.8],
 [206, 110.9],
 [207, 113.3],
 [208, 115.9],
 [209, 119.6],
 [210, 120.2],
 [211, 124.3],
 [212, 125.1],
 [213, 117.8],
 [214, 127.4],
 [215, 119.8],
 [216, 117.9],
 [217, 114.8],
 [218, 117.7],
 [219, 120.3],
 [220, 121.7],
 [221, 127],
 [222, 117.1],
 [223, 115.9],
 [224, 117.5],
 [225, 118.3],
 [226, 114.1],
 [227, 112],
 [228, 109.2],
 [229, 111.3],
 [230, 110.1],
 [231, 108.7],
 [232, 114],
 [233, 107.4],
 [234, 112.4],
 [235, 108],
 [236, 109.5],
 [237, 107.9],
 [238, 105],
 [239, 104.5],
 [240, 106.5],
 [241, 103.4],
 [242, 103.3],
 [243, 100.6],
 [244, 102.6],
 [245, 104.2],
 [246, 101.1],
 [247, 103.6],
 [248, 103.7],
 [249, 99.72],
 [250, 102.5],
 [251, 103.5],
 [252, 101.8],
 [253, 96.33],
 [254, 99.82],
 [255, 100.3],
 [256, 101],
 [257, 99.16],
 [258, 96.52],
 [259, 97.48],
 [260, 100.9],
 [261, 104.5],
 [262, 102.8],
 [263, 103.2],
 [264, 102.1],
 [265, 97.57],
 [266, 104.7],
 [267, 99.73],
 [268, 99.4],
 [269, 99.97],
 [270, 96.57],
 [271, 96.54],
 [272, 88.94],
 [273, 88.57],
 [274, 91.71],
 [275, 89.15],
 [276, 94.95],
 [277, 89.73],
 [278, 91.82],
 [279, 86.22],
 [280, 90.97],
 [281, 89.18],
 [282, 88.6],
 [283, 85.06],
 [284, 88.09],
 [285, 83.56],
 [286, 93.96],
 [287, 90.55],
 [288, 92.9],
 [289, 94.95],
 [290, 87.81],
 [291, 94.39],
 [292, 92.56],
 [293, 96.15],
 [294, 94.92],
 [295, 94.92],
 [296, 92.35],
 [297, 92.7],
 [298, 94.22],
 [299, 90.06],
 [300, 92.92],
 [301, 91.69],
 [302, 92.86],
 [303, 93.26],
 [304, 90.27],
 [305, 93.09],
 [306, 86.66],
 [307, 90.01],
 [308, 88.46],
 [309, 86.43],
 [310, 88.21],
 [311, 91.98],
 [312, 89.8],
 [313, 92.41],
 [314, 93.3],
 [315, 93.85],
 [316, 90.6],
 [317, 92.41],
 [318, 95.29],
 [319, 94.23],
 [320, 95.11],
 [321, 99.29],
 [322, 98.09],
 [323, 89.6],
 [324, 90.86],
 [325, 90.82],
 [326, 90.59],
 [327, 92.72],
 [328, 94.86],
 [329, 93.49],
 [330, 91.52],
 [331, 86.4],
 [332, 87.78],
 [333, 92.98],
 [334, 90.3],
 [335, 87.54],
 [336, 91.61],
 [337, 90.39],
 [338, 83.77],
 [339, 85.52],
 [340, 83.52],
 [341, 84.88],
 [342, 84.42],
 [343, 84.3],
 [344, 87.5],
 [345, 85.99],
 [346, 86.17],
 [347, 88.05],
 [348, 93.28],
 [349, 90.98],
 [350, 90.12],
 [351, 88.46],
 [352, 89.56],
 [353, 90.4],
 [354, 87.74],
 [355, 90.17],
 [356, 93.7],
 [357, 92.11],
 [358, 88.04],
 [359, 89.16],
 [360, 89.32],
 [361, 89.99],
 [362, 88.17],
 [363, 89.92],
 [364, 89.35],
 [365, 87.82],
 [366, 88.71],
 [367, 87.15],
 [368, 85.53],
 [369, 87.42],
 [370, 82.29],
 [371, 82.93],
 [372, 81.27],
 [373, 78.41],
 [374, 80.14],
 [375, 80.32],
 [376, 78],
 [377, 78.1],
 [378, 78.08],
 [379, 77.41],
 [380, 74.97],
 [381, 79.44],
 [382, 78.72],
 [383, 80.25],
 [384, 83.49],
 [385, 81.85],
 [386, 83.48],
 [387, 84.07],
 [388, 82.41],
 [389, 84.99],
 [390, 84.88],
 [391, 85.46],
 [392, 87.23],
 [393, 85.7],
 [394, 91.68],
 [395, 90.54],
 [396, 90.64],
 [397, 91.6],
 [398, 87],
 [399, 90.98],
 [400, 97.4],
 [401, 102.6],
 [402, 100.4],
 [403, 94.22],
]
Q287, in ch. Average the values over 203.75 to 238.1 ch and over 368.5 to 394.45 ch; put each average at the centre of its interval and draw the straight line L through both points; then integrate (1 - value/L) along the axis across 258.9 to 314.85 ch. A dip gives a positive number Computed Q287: 4.73 ch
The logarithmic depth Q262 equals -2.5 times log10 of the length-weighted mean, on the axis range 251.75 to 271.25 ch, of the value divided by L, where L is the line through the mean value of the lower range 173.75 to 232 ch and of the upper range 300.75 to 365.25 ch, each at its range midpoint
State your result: 0.04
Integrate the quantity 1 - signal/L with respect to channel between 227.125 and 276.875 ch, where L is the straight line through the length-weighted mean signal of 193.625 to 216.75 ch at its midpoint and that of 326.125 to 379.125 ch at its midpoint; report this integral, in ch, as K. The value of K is 2.7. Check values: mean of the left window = 117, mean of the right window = 87.2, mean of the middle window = 102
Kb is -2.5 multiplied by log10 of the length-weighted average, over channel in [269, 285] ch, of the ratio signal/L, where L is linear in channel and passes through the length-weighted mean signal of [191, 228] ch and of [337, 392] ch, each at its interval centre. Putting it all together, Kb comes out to 0.14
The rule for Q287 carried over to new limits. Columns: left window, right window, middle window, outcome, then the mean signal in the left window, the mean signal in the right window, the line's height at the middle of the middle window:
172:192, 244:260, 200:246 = -3.31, 112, 101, 106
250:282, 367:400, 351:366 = -0.54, 96.9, 83.7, 86.5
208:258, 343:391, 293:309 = 0.95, 110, 85.3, 97.6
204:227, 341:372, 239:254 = 1.25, 118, 88.1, 112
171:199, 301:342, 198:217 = -1.28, 114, 90.8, 110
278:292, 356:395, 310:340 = -1.36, 89.9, 84.4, 87.4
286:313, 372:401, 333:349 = 0.12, 91.8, 84.1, 88.1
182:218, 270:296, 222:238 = -0.65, 116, 91.2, 107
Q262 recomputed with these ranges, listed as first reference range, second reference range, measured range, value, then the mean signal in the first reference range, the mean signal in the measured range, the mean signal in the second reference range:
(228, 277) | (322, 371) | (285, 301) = 0.041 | 102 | 92.7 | 88.9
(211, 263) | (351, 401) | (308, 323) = 0.037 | 109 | 92.7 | 85.9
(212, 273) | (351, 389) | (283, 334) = 0.040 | 107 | 91.8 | 84.6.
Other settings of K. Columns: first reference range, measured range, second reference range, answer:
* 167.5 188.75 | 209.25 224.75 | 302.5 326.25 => -2.0 ch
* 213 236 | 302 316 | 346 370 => 1.2 ch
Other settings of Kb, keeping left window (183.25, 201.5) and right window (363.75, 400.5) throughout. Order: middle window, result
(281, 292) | 0.115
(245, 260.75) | 0.053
